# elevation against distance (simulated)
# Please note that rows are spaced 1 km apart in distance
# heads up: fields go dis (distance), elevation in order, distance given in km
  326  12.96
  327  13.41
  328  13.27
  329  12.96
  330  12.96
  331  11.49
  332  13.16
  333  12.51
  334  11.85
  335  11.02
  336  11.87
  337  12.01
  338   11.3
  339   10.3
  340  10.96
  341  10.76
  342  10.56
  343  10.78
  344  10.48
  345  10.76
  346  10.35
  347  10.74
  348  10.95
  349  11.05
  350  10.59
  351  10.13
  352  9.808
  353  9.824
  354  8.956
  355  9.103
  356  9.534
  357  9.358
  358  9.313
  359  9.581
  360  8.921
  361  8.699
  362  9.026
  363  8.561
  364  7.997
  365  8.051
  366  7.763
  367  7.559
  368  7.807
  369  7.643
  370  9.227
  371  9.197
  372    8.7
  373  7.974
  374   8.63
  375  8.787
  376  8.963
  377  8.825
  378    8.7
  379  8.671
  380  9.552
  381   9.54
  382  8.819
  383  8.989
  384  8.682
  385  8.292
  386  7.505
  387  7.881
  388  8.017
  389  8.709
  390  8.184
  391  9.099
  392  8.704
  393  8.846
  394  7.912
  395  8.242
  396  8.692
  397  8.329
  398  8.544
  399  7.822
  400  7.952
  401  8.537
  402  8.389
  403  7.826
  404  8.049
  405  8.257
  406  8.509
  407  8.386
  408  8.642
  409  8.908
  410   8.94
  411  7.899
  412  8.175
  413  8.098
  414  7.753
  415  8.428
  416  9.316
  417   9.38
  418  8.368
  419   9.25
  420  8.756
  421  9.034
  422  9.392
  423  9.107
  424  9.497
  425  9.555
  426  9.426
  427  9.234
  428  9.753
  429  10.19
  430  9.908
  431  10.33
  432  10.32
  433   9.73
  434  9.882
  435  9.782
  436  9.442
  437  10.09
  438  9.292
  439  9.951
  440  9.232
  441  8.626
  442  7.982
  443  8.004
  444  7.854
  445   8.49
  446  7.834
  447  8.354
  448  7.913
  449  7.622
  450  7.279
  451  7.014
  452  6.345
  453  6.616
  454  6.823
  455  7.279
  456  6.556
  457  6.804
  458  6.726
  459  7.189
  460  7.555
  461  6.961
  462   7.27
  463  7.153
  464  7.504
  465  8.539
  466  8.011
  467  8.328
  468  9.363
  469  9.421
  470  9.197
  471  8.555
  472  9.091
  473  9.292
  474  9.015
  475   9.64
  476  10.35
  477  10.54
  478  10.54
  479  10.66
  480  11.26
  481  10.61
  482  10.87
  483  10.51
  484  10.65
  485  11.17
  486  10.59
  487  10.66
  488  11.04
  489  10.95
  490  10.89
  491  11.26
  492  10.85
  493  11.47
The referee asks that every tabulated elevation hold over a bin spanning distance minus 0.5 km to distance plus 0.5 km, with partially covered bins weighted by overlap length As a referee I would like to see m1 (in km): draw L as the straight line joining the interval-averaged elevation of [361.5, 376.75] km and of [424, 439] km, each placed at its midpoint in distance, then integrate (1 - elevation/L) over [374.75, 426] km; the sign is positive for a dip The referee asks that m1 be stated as 2.7 km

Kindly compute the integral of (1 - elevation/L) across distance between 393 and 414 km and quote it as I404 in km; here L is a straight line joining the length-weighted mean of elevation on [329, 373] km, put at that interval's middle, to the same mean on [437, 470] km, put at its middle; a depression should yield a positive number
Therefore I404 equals 1.5 km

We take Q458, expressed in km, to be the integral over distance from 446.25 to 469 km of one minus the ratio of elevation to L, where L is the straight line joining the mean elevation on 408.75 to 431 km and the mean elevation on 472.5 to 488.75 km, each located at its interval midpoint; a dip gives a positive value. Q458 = 5.7 km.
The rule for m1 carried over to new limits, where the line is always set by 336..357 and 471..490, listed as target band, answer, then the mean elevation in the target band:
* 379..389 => 1.8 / 8.6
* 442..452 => 2.5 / 7.75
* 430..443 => 1.1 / 9.51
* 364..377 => 2.6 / 8.36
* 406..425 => 3.0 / 8.76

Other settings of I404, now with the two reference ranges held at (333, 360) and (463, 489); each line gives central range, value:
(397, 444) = 5.31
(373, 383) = 1.36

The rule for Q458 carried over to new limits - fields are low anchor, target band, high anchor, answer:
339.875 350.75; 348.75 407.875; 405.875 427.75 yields 6.9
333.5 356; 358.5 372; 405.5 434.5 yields 2.3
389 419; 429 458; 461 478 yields 0.9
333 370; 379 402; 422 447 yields 2.6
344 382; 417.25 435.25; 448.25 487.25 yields -1.3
